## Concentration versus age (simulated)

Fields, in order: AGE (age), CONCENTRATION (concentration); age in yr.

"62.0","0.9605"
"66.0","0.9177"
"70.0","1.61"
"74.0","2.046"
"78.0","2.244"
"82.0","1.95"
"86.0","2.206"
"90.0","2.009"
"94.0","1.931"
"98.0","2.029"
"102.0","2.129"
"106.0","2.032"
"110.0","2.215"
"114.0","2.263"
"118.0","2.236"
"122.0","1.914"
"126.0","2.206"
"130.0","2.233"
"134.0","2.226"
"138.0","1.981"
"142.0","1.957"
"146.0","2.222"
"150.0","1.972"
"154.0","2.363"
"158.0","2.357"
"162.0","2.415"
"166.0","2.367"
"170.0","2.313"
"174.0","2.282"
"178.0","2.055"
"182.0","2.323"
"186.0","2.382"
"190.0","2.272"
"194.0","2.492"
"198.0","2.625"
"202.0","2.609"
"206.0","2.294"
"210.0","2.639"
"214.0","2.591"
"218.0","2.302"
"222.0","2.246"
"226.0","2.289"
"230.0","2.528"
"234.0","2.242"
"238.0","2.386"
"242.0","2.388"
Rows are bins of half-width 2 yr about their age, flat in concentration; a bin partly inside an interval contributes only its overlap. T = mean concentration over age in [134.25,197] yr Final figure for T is 2.26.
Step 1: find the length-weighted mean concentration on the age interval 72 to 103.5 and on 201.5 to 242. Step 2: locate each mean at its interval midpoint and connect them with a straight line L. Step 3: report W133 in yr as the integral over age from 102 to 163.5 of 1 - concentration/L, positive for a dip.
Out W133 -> 0.3 yr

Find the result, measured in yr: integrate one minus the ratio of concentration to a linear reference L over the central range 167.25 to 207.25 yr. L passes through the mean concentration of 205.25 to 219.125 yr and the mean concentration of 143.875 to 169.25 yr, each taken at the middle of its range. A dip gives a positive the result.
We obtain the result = 0.45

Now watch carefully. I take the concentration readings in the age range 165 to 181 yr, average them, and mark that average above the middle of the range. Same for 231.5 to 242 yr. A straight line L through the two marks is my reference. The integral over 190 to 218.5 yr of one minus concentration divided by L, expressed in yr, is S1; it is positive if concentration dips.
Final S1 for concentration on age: -2.6 yr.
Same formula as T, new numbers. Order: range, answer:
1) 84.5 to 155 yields 2.11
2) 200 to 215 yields 2.53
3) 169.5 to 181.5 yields 2.22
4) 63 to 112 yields 1.92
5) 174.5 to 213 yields 2.41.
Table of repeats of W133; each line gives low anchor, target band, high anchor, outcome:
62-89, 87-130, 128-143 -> -3.3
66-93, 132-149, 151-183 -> 0.8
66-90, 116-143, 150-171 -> 0.8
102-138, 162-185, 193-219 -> 0.9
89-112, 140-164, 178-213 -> 0.5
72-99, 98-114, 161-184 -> -0.1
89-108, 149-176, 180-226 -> -0.4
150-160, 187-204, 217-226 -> -1.6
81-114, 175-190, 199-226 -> 0.6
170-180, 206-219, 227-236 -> -1.0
